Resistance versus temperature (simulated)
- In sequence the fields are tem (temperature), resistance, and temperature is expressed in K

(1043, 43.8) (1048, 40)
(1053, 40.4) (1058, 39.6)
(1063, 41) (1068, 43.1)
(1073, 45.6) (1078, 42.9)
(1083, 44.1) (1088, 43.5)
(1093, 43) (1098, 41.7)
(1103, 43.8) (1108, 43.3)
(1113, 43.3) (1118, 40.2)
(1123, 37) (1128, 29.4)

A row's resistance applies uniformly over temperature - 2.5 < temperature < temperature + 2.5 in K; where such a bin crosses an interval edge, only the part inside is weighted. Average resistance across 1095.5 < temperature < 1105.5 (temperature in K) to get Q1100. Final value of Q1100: 42.8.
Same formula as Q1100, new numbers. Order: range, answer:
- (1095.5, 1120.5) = 42.5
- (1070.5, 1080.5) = 44.2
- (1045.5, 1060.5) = 40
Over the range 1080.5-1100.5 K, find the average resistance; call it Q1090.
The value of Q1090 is 43.1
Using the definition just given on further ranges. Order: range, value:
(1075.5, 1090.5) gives 43.5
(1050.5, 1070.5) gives 41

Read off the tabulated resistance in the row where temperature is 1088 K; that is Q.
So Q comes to 43.5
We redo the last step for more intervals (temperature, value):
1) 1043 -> 43.8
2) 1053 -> 40.4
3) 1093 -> 43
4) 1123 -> 37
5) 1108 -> 43.3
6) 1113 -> 43.3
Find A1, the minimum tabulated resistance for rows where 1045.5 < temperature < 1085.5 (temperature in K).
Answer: 39.6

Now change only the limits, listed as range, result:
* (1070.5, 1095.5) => 42.9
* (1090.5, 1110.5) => 41.7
